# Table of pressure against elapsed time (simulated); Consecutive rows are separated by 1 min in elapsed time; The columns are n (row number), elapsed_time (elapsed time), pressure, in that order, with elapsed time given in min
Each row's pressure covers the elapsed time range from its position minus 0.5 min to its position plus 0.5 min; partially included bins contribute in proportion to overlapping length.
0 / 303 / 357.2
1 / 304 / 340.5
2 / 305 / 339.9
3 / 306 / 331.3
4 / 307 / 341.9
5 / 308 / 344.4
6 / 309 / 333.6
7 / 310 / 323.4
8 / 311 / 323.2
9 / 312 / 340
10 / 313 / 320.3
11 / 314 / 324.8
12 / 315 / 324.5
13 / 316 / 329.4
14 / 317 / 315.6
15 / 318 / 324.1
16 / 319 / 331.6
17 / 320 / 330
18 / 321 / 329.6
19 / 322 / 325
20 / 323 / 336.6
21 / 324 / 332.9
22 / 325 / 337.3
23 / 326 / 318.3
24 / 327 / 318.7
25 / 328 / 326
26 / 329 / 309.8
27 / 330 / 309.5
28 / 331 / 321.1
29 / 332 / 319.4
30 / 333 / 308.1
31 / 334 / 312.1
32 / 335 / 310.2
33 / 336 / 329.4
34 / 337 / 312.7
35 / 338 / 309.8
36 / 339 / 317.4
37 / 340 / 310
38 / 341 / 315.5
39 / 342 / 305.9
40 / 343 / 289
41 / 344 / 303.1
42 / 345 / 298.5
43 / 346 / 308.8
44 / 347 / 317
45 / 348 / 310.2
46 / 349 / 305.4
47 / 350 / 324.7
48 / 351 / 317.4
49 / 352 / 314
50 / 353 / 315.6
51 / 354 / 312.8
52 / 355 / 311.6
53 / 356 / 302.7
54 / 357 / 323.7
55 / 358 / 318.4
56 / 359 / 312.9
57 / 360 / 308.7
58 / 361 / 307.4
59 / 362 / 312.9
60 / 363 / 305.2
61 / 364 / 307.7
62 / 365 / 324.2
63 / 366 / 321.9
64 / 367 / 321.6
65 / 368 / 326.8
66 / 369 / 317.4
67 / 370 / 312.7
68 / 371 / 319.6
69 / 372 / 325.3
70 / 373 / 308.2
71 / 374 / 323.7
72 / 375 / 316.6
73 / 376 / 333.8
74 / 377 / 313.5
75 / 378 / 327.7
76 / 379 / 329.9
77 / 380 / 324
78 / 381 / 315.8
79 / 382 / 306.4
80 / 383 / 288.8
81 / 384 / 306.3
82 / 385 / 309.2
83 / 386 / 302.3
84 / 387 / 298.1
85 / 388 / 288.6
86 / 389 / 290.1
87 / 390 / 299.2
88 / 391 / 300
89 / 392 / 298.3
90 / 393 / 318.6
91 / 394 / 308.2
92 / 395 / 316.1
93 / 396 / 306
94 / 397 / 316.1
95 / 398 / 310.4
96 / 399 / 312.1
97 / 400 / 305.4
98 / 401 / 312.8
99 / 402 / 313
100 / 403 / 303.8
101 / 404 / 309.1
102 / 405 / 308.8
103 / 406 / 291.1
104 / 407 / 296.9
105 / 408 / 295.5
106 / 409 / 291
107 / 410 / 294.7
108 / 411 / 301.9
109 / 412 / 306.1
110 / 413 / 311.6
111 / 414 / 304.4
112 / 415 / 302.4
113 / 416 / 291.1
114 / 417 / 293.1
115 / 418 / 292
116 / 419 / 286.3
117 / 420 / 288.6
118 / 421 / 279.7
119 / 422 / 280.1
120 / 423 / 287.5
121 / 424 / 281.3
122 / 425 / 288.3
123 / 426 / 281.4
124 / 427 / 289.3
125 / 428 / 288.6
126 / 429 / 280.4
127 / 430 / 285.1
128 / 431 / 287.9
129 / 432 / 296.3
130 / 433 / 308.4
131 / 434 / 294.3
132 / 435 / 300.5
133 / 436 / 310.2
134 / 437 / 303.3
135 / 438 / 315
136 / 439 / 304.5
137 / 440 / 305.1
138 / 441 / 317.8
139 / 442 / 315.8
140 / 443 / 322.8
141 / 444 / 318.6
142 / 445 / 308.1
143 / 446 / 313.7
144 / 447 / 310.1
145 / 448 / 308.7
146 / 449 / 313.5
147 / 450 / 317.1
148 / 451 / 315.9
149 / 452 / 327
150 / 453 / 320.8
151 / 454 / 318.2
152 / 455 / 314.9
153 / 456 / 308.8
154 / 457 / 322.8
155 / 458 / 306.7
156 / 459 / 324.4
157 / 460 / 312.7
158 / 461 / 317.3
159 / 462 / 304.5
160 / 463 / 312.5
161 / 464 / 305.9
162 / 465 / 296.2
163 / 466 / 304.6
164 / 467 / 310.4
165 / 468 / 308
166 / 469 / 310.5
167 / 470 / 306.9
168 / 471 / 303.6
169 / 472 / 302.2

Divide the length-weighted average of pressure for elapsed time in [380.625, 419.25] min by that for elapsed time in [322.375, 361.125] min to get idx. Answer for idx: 0.96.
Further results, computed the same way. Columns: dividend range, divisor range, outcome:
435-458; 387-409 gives 1.03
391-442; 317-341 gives 0.93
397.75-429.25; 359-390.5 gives 0.95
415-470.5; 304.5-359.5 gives 0.95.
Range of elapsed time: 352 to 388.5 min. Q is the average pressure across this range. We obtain 314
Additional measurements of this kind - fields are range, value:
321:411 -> 312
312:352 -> 318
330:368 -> 313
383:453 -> 302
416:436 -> 289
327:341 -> 315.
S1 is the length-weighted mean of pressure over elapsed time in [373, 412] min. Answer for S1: 307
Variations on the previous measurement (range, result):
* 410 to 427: 292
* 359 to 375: 316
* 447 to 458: 316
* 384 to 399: 305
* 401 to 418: 301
